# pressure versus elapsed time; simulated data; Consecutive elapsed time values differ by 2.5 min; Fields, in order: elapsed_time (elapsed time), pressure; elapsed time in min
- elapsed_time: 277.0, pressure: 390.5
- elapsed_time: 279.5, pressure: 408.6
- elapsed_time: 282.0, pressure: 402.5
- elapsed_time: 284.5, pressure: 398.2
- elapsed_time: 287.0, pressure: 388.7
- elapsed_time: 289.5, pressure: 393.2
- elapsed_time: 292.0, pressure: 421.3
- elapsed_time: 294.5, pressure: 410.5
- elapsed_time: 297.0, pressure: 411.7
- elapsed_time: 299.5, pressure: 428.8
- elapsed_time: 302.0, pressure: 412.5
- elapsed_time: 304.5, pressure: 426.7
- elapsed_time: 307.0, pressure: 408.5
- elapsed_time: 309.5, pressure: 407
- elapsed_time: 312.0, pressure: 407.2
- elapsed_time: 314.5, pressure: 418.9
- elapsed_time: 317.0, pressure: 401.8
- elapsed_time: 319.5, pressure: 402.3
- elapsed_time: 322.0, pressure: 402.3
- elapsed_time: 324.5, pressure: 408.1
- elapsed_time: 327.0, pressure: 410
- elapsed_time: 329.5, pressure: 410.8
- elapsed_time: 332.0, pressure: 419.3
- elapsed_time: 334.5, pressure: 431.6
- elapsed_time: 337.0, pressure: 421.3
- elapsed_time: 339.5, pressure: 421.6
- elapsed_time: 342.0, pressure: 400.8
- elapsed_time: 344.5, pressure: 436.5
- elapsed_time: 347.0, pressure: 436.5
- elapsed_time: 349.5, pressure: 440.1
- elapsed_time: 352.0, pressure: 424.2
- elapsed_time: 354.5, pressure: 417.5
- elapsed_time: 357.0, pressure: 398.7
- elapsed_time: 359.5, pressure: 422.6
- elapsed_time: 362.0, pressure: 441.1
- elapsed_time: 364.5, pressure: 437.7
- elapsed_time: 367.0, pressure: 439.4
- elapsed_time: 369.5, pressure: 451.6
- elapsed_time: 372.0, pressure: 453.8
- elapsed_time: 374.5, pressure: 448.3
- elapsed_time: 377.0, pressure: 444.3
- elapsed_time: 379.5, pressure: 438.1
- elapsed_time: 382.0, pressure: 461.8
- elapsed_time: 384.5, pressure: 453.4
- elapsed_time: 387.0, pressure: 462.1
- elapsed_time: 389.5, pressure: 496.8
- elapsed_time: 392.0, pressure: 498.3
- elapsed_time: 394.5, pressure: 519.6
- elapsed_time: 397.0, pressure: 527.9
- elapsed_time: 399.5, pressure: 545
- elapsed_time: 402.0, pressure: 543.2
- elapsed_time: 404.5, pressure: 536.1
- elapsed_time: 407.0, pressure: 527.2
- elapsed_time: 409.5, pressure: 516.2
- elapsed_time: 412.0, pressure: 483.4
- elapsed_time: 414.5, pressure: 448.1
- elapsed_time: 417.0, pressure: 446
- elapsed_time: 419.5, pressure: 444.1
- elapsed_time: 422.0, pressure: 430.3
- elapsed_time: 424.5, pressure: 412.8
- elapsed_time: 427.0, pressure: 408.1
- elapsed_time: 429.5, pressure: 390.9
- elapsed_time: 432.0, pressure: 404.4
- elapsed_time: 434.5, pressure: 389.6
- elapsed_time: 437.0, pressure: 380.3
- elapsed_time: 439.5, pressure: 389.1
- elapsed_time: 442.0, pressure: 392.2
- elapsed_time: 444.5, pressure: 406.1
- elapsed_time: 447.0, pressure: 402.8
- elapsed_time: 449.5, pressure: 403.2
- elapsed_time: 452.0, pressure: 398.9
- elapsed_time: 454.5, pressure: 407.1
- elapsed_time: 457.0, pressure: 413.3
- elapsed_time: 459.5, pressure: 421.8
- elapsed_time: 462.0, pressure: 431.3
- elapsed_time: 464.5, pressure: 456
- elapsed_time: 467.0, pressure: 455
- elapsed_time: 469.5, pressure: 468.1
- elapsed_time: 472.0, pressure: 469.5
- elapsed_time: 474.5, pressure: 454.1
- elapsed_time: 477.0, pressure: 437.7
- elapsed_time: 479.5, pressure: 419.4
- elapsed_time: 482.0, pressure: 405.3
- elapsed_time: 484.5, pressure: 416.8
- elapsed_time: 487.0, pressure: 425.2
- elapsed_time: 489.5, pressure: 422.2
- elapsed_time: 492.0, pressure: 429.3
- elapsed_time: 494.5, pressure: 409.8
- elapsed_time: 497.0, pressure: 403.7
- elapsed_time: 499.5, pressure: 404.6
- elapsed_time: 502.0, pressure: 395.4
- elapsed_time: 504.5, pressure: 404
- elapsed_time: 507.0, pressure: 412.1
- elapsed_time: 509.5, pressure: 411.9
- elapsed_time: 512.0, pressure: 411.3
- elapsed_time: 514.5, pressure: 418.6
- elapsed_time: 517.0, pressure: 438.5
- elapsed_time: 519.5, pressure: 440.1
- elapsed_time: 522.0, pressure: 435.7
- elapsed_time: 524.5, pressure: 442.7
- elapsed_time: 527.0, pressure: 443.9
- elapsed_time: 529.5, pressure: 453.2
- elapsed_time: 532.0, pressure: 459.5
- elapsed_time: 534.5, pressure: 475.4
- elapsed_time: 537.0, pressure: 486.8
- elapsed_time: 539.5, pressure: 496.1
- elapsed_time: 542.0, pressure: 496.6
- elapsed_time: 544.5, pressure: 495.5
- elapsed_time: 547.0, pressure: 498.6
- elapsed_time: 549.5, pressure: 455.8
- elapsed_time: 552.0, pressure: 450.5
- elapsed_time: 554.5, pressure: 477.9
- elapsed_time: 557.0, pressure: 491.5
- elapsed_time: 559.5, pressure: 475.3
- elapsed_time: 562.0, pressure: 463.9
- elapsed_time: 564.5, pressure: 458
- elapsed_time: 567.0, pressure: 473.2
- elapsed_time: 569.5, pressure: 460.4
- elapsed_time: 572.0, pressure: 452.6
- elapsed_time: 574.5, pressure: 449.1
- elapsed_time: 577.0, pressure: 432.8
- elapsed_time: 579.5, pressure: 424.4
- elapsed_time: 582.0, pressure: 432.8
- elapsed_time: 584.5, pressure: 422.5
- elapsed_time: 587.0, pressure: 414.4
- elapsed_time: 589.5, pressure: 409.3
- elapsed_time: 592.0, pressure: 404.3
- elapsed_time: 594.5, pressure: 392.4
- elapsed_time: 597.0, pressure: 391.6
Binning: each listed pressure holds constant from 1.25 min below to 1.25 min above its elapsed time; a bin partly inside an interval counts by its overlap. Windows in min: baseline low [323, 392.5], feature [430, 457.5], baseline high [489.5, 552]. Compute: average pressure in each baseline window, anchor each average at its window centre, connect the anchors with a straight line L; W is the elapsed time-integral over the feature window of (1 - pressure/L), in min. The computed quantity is 2.6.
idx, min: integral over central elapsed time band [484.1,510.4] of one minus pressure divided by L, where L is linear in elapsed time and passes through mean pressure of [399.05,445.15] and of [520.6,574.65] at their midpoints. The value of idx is 2.7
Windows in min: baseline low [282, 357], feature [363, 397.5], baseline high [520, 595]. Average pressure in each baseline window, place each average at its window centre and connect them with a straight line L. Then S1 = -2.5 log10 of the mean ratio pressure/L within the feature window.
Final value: -0.099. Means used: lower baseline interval 414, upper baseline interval 455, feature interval 465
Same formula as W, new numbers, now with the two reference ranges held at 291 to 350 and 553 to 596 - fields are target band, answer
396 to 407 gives -2.91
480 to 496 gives 0.59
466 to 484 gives -0.43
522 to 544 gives -1.49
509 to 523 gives 0.33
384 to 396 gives -1.85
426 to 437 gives 0.82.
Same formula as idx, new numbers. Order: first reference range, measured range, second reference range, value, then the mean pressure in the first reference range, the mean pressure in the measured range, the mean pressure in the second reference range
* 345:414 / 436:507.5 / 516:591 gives 6.75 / 468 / 419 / 457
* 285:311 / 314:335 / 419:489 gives 0.06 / 410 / 411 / 419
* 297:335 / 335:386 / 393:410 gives 4.23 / 413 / 435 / 531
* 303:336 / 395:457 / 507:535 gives -2.69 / 412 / 443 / 437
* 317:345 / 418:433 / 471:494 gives 0.29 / 414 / 416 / 430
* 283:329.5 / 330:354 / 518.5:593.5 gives -0.55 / 409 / 425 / 456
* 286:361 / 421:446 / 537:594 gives 1.93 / 415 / 400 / 456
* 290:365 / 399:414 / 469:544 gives -3.33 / 417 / 520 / 437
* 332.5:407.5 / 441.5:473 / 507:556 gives 2.18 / 458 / 425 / 456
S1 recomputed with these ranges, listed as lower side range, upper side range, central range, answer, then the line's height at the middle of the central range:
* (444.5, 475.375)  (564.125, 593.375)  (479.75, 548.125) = -0.01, 433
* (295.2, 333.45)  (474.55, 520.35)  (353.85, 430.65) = -0.12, 414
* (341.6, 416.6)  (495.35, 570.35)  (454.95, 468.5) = 0.06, 458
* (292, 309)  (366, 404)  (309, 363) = 0.07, 443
